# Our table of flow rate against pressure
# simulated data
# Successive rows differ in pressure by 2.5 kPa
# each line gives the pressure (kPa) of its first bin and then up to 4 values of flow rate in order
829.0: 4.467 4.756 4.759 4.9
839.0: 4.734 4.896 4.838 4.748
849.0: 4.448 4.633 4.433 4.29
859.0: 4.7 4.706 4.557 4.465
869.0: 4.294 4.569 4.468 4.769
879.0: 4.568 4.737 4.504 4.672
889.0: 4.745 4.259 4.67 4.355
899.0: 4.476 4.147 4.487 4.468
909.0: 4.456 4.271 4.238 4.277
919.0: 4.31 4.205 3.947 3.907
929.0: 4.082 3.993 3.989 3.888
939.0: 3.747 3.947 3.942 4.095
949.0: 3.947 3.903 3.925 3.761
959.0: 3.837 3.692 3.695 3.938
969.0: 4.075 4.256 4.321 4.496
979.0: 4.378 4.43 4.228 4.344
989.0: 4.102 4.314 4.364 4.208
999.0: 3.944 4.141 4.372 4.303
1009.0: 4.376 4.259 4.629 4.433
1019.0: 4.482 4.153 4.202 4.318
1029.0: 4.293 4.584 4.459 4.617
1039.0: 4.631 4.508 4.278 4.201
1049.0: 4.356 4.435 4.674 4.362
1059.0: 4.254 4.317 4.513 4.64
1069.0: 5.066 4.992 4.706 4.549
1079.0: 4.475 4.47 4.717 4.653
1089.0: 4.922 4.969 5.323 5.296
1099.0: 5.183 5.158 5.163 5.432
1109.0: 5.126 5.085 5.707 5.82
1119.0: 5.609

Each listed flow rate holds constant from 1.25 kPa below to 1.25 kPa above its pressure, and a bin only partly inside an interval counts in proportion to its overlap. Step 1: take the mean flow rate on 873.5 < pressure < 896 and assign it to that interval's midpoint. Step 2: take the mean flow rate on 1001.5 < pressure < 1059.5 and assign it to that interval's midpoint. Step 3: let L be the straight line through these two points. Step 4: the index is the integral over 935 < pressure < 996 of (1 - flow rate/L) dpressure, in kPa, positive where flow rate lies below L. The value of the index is 5.64 kPa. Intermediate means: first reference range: 4.6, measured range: 4.07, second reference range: 4.4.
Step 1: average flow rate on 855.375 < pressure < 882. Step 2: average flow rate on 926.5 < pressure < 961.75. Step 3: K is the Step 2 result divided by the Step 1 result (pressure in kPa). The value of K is 0.9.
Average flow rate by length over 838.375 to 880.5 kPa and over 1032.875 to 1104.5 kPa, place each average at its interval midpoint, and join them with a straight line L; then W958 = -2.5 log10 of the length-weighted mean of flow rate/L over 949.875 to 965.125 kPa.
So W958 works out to 0.21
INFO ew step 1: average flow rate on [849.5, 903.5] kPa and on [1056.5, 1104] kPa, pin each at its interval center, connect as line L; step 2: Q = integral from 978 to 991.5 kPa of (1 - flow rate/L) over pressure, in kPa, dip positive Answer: 1.1 kPa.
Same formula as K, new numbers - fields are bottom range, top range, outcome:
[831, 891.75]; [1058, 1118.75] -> 1.07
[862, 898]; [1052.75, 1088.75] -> 1.01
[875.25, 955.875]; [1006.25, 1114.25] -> 1.10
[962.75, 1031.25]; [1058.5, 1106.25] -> 1.13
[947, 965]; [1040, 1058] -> 1.15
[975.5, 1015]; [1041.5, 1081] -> 1.05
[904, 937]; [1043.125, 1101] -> 1.12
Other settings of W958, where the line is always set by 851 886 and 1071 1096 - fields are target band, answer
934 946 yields 0.184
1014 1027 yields 0.089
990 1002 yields 0.121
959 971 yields 0.200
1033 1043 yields 0.044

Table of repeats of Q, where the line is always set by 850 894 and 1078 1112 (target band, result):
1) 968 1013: 4.84 kPa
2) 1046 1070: 2.15 kPa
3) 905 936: 3.17 kPa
